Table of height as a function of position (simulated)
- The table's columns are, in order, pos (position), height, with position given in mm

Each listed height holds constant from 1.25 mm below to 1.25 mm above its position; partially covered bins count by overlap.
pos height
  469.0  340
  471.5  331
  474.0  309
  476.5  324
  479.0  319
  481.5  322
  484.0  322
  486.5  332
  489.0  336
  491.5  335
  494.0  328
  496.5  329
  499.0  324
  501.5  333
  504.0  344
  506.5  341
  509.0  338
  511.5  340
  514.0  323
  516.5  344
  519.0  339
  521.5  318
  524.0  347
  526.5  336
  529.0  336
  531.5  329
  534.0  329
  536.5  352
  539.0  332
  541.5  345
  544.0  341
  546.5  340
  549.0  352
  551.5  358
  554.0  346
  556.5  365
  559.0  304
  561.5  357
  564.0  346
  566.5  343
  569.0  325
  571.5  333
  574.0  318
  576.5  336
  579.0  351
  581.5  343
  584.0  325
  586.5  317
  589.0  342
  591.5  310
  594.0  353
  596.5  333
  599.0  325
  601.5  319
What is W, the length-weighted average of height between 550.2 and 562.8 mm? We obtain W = 346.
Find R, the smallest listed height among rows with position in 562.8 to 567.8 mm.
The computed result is 343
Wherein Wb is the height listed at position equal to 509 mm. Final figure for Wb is 338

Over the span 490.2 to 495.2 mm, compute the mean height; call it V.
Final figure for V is 332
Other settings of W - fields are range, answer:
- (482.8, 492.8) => 331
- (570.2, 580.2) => 334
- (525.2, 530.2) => 336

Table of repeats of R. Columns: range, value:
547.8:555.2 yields 346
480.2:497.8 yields 322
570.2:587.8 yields 317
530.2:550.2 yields 329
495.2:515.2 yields 323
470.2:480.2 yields 309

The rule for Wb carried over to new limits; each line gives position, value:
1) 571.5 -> 333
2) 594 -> 353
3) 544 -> 341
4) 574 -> 318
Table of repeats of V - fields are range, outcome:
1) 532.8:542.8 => 340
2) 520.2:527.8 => 334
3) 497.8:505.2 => 334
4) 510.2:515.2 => 332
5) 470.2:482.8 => 321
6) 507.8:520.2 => 337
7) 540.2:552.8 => 347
